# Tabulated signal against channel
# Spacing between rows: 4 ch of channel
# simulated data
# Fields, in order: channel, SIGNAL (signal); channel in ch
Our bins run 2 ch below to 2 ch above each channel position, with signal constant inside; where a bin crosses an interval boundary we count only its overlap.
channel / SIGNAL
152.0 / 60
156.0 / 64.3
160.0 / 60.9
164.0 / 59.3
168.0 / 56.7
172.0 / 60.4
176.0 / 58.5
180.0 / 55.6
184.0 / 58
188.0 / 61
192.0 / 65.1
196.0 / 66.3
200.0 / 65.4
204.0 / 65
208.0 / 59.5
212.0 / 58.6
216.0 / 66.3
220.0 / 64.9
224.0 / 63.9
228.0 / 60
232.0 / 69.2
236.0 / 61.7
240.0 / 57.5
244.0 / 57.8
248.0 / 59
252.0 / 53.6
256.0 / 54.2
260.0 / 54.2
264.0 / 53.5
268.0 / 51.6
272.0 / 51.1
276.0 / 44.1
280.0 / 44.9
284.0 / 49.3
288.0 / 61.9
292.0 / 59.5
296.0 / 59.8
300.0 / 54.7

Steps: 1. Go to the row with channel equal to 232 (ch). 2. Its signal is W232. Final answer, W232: 69.2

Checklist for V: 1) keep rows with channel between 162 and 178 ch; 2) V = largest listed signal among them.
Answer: 60.4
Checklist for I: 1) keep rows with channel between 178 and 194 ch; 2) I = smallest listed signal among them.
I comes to 55.6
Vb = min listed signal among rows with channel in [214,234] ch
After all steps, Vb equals 60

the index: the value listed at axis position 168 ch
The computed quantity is 56.7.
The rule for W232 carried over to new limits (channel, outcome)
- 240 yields 57.5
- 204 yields 65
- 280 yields 44.9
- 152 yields 60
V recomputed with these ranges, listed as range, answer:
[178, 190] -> 61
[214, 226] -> 66.3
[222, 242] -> 69.2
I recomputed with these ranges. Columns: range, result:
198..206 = 65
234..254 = 53.6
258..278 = 44.1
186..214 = 58.6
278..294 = 44.9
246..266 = 53.5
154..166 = 59.3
